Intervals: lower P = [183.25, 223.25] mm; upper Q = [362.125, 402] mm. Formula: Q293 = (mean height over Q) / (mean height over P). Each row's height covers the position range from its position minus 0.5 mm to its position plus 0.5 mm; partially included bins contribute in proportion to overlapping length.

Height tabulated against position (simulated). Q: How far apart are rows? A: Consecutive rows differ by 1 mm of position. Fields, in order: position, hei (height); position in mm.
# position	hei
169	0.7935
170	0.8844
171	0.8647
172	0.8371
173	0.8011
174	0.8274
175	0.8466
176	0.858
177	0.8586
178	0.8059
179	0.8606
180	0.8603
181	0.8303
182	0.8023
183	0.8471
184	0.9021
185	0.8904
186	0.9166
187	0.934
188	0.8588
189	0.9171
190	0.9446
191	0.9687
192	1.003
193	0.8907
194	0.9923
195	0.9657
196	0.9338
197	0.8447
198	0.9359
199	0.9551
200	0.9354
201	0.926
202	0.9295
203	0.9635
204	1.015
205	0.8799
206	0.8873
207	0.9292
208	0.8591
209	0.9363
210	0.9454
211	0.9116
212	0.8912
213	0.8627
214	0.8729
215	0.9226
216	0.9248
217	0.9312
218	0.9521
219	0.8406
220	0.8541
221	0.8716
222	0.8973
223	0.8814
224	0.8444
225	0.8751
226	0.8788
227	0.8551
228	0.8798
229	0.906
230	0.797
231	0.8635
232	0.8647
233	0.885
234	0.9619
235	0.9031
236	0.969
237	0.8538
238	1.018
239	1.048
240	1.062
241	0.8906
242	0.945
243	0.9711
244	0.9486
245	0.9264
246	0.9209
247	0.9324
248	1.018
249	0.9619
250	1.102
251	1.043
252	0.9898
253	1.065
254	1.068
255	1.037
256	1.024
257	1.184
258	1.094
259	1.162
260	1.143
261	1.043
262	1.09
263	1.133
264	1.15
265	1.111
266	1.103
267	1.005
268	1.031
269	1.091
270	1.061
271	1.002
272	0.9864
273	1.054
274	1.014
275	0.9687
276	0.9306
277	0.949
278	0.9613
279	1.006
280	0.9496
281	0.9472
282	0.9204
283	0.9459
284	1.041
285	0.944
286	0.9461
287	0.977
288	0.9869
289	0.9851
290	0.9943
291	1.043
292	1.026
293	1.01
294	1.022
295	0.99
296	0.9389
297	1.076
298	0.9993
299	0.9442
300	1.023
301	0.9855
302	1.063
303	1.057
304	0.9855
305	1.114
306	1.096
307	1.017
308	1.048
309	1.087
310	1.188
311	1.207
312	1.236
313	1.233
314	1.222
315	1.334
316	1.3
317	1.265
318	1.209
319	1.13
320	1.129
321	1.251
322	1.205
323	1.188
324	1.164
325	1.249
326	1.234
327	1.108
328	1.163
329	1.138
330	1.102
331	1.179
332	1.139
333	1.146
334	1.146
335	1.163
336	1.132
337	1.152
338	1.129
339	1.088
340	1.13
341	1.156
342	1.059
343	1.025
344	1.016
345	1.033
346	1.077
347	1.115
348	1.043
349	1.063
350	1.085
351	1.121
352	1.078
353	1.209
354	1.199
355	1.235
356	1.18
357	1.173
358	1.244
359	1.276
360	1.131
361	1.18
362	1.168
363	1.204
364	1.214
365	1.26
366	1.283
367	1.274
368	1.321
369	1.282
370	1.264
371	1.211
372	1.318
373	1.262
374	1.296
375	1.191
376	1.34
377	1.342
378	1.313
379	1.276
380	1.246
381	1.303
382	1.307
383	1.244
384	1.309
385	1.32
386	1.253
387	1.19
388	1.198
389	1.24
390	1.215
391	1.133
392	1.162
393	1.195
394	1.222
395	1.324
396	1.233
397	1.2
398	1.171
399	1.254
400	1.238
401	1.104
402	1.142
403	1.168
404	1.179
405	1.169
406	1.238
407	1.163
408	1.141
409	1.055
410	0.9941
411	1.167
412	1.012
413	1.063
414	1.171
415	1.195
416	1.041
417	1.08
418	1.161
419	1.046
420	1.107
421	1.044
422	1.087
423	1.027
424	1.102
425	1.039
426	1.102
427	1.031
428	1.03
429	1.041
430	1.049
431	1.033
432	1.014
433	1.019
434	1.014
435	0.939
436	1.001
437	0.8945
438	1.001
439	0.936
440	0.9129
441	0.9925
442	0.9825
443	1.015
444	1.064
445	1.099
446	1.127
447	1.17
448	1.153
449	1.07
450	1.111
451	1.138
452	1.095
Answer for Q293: 1.36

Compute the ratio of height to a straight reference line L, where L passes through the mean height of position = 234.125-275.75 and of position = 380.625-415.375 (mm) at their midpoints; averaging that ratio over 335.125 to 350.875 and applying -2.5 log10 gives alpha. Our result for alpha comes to 0.04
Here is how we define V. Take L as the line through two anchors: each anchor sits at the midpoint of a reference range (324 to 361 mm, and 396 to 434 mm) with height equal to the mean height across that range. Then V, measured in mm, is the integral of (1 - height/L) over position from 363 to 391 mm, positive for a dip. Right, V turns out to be -3.6 mm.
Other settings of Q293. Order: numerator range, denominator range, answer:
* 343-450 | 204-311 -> 1.17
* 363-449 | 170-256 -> 1.25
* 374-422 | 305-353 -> 1.04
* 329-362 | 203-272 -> 1.17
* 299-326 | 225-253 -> 1.22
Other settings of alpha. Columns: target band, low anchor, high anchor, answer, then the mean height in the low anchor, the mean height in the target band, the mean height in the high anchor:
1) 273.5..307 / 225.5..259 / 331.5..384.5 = 0.07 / 0.969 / 0.995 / 1.19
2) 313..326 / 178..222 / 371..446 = -0.18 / 0.908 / 1.22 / 1.14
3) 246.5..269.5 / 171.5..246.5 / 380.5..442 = -0.12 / 0.904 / 1.07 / 1.12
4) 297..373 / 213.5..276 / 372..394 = 0.00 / 0.978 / 1.15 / 1.25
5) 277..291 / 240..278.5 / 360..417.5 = 0.10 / 1.03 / 0.971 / 1.21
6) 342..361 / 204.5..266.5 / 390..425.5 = -0.05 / 0.961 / 1.13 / 1.14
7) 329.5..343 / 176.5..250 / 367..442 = -0.06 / 0.913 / 1.13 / 1.15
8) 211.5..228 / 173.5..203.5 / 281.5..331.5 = 0.08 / 0.9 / 0.885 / 1.09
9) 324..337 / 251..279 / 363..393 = 0.01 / 1.05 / 1.16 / 1.26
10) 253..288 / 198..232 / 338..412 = -0.03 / 0.899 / 1.03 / 1.19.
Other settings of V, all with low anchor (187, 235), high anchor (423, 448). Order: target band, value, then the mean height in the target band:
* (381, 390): -2.31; 1.26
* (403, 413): -1.09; 1.12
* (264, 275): -1.27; 1.05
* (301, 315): -2.37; 1.12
